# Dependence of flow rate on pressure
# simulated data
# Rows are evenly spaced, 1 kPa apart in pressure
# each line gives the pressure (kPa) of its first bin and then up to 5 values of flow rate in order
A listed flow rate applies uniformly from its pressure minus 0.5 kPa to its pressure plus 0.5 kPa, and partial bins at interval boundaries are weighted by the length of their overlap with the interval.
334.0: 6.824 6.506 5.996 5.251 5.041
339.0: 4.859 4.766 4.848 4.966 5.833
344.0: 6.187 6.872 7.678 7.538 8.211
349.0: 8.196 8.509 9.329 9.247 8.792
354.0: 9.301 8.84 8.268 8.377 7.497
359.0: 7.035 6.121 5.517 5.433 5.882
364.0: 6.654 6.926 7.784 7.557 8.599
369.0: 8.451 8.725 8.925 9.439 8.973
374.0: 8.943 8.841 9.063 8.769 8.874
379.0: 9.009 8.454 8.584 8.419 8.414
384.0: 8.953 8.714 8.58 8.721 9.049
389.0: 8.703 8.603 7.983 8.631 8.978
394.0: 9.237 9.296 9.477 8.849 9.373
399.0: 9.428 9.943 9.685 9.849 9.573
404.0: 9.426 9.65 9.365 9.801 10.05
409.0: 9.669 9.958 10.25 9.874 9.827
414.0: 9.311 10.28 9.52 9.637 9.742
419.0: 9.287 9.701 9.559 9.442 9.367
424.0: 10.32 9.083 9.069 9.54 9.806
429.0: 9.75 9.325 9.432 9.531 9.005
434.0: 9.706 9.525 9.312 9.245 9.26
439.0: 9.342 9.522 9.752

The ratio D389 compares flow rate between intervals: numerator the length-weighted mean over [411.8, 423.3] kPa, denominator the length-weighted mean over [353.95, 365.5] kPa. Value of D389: 1.4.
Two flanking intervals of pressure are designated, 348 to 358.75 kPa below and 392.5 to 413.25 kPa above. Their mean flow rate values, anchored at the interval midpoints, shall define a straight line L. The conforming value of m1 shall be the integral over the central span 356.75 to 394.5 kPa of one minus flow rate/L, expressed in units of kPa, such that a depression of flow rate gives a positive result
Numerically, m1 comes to 3.6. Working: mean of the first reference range 8.58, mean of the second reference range 9.6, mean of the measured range 8.19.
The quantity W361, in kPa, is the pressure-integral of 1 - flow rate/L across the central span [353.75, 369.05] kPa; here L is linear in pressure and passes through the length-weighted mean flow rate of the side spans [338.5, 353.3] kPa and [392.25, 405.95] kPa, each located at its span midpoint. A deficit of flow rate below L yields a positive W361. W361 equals 0.8 kPa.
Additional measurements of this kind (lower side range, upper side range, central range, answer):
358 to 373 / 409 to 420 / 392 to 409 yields -0.7 kPa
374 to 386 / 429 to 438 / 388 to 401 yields -0.2 kPa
